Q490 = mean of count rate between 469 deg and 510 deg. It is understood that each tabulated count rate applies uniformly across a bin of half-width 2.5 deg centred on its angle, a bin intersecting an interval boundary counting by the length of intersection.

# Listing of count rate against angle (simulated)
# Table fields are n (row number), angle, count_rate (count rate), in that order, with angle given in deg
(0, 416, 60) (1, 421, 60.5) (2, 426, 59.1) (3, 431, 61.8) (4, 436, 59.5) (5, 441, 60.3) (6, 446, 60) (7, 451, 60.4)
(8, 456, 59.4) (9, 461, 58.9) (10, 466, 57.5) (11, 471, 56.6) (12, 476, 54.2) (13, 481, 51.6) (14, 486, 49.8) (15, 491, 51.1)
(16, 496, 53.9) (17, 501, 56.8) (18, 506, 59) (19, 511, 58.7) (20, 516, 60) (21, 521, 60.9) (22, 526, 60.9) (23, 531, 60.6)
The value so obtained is 54.3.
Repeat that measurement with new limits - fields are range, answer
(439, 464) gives 59.7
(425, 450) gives 60.2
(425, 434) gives 60.6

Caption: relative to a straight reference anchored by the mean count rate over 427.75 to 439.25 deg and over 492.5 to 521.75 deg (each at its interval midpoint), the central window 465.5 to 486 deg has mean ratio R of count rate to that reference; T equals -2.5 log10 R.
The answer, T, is 0.09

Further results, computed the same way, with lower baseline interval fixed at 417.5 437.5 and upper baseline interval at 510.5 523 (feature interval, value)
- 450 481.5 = 0.056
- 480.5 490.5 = 0.187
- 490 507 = 0.091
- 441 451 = 0.000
